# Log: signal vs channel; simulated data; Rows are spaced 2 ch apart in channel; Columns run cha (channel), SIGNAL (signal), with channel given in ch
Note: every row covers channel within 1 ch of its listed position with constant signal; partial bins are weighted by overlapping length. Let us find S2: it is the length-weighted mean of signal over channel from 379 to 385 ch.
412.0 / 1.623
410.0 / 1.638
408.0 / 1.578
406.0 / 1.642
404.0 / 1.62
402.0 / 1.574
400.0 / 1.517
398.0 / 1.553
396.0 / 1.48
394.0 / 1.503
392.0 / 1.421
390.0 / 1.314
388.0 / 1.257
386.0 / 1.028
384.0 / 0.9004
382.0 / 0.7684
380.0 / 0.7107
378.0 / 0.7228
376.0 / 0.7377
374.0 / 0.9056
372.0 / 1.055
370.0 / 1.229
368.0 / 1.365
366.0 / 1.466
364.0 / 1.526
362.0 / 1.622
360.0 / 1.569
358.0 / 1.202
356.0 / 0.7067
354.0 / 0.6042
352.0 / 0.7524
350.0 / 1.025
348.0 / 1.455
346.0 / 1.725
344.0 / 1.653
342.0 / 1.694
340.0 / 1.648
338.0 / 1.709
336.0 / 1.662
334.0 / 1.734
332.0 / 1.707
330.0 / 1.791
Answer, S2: 0.793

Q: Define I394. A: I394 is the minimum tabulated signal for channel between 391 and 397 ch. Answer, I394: 1.421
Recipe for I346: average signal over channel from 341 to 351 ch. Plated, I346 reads 1.51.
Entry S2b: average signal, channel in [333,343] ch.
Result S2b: 1.69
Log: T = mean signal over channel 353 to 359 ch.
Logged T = 0.838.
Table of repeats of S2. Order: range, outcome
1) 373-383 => 0.769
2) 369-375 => 1.06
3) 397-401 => 1.53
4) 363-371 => 1.4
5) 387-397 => 1.4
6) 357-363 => 1.46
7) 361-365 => 1.57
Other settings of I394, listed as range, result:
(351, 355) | 0.6042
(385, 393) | 1.028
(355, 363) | 0.7067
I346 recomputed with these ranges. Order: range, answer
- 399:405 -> 1.57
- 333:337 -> 1.7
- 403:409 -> 1.61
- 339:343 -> 1.67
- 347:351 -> 1.24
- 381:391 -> 1.05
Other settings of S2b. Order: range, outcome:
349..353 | 0.889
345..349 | 1.59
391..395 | 1.46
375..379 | 0.73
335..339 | 1.69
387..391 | 1.29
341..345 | 1.67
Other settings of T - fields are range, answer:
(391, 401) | 1.49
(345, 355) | 1.11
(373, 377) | 0.822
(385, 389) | 1.14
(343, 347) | 1.69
